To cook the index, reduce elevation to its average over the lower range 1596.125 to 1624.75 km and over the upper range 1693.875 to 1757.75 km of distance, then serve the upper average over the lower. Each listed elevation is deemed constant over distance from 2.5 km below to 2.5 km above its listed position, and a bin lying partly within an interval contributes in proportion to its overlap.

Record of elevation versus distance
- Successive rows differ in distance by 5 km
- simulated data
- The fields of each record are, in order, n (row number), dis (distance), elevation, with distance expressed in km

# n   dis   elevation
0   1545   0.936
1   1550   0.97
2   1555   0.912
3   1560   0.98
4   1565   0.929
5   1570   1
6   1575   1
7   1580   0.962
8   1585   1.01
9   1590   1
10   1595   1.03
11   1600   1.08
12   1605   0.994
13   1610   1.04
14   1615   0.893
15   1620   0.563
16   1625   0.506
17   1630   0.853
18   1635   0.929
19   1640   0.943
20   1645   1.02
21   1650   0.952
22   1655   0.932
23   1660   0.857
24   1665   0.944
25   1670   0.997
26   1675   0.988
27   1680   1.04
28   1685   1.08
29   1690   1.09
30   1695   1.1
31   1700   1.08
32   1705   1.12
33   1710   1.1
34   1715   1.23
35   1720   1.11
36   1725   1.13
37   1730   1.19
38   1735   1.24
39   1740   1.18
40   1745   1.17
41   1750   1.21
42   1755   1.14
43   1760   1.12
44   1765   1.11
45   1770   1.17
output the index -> 1.30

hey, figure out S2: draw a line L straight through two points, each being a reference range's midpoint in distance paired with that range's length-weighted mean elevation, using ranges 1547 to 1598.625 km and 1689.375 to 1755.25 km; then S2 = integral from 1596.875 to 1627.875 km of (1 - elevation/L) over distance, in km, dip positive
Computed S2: 5.3 km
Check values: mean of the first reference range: 0.981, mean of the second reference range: 1.15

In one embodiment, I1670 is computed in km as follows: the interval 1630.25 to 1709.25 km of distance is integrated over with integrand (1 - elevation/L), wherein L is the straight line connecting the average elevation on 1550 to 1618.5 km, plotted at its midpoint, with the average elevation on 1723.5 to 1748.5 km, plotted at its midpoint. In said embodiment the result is 6.8 km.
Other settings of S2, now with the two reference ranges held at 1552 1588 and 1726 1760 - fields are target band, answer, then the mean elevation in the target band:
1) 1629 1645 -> 1.85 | 0.931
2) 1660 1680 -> 2.25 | 0.969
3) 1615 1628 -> 5.25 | 0.616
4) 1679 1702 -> 0.75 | 1.08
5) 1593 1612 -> -0.49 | 1.04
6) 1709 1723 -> -0.04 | 1.15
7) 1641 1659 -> 1.87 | 0.957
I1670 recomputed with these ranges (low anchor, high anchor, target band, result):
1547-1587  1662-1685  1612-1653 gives 6.3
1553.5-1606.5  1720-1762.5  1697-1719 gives 0.0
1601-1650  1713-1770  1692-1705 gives -0.5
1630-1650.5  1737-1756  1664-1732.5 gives -0.9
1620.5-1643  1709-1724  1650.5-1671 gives -0.4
